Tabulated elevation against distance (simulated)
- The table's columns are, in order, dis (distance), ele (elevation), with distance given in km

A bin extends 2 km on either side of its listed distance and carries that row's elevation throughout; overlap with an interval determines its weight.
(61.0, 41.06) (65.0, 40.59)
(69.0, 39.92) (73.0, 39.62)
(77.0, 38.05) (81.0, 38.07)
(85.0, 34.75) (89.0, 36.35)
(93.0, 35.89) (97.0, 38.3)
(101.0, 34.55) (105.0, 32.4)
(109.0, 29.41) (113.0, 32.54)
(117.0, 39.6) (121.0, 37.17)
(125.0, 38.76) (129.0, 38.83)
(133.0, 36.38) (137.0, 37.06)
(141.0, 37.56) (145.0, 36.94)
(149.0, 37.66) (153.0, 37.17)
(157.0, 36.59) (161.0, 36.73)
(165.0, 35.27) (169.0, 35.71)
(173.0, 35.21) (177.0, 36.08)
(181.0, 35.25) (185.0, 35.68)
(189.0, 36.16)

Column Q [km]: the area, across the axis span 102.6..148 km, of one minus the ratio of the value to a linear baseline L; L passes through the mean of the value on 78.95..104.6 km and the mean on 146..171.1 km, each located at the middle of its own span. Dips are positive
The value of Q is 0.3 km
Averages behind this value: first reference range 36.1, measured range 36.1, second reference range 36.5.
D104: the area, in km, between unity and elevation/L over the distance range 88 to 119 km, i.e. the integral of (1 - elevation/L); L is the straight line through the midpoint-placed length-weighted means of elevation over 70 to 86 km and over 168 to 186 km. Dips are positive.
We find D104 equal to 2.1 km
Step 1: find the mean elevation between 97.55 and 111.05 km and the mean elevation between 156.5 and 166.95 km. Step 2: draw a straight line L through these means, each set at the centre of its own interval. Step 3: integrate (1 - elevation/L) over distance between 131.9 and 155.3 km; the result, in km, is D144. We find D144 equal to -1.4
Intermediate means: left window 32.8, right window 36.1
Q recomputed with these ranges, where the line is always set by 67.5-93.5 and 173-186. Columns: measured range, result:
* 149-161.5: -0.3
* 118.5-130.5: -0.5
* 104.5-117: 1.5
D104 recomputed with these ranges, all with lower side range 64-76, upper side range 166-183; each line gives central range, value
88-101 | 0.8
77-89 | 0.8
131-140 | 0.1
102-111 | 1.7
